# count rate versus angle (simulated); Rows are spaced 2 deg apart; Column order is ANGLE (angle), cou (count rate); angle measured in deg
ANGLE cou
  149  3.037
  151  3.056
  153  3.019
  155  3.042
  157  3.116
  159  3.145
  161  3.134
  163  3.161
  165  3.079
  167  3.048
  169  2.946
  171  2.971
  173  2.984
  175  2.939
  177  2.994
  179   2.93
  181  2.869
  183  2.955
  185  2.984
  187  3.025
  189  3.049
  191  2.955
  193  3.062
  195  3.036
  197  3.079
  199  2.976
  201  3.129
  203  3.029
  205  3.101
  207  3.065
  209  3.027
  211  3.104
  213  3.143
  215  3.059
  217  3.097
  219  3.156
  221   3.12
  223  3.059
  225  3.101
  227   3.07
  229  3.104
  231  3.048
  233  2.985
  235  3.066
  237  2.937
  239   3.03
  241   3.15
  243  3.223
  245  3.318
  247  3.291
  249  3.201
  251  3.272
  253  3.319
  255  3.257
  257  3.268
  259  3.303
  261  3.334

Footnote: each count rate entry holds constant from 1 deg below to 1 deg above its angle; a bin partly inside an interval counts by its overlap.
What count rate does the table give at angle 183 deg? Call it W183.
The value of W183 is 2.955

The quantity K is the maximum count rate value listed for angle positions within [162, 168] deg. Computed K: 3.161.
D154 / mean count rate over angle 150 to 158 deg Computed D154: 3.06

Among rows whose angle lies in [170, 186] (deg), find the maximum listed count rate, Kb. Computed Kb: 2.994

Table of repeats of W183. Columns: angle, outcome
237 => 2.937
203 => 3.029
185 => 2.984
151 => 3.056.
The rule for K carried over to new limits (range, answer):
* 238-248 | 3.318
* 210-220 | 3.156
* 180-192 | 3.049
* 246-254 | 3.319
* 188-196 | 3.062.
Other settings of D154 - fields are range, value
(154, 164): 3.12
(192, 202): 3.06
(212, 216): 3.1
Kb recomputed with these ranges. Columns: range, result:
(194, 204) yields 3.129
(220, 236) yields 3.12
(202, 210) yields 3.101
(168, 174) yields 2.984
